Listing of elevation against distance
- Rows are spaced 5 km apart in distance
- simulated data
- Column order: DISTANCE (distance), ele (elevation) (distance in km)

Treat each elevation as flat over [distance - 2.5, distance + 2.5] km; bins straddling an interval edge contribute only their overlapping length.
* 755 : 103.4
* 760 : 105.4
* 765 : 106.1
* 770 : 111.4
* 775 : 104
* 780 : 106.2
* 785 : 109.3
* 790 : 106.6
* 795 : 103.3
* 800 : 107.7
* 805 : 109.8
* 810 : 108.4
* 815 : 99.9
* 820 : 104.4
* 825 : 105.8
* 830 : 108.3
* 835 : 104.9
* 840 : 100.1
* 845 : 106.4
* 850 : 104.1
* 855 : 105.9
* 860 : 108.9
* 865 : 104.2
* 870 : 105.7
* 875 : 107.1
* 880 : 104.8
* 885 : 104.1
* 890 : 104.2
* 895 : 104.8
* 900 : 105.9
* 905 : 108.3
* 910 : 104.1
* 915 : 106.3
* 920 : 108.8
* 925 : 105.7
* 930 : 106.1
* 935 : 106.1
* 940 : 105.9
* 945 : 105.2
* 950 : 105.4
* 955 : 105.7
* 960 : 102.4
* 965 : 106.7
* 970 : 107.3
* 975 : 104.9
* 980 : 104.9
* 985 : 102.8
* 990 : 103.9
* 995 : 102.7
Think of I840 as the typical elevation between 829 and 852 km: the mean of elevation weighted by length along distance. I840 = 105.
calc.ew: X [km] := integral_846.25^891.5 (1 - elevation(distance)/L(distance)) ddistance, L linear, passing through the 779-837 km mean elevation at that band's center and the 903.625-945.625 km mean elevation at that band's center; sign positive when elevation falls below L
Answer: 0.3 km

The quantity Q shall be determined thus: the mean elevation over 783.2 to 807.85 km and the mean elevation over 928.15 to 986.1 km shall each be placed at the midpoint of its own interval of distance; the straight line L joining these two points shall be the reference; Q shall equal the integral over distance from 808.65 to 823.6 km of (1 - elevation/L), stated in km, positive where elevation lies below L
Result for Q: 0.4 km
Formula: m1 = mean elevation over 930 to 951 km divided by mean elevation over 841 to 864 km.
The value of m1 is 1.00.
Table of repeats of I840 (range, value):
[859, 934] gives 106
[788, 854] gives 105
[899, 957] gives 106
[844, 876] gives 106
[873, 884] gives 106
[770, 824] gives 106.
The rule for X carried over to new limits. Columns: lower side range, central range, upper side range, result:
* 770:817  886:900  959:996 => 0.1 km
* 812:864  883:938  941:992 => -0.5 km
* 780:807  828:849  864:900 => 0.3 km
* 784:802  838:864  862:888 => 0.1 km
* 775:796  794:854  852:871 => 0.5 km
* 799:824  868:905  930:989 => 0.0 km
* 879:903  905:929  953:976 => -0.3 km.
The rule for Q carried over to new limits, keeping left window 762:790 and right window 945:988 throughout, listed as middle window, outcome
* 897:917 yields -0.1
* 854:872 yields 0.0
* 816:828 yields 0.2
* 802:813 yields -0.2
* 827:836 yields 0.0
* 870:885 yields 0.1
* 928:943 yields -0.1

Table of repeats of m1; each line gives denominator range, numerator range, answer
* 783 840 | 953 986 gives 0.99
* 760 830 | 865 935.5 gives 0.99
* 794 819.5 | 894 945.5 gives 1.00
